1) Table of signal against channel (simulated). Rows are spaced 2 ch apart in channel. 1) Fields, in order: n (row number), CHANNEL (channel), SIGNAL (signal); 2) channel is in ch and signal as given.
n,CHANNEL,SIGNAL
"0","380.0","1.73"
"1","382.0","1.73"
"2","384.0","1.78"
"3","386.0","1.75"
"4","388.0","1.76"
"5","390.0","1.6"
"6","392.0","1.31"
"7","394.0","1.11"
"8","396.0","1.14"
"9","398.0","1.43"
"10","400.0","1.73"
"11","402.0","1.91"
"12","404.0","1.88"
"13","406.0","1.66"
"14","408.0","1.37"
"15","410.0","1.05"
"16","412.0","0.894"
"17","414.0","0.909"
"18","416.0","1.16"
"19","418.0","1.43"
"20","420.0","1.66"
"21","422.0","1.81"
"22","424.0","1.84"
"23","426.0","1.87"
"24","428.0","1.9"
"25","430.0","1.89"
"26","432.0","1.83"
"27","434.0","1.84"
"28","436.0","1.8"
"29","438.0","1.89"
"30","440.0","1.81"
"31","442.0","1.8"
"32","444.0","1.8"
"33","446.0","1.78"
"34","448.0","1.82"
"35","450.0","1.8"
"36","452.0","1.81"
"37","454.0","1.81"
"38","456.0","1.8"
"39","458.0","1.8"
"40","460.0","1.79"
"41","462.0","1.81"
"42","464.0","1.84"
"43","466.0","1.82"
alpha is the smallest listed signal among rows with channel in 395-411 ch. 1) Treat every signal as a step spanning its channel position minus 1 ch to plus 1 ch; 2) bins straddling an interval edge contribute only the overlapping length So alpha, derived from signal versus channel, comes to 1.05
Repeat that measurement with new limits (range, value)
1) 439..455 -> 1.78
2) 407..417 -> 0.894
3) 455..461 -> 1.79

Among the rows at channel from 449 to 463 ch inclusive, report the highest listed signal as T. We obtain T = 1.81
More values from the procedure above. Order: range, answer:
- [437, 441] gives 1.89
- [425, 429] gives 1.9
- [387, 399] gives 1.76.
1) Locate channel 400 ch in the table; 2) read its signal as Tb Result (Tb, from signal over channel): 1.73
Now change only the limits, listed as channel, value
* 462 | 1.81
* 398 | 1.43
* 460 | 1.79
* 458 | 1.8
